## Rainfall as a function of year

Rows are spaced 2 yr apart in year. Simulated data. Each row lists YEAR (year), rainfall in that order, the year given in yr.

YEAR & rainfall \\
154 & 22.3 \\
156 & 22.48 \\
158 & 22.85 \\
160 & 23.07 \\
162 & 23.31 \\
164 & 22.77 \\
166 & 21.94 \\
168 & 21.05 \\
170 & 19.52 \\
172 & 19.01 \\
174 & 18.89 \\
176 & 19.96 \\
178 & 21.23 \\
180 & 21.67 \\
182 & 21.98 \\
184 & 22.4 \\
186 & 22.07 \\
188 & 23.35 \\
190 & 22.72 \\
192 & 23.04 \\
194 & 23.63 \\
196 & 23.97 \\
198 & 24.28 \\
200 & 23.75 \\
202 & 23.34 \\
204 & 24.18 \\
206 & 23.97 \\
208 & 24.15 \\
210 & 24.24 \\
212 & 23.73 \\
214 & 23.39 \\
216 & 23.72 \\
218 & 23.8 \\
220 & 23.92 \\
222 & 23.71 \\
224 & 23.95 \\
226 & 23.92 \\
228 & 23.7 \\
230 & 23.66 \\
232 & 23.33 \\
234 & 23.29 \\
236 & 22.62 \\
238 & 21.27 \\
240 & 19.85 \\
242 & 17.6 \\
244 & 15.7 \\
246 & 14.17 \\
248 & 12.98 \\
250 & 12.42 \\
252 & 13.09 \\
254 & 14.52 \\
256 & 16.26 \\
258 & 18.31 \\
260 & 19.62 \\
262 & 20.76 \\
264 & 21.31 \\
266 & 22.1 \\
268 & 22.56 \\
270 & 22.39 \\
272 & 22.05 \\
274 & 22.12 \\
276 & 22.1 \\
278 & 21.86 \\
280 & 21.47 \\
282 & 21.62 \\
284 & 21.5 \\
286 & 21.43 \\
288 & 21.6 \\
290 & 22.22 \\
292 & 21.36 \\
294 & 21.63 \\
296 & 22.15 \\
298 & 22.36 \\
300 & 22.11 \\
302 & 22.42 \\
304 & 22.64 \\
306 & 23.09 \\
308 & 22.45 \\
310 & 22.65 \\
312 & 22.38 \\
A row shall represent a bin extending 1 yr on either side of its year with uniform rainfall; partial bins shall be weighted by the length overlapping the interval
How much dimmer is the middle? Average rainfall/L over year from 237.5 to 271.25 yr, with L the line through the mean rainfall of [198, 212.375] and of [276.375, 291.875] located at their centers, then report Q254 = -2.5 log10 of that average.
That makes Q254 0.25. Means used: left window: 23.9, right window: 21.7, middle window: 17.9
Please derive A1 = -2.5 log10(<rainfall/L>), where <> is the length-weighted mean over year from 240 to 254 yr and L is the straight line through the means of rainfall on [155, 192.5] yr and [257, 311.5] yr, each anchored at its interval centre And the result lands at 0.42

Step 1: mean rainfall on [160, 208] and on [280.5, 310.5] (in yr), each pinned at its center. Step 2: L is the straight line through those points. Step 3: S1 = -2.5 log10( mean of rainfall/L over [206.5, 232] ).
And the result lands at -0.07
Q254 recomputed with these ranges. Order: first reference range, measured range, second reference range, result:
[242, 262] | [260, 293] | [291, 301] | -0.14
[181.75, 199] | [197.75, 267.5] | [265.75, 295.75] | 0.08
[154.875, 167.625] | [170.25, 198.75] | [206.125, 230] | 0.06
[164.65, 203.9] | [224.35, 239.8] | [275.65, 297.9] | -0.05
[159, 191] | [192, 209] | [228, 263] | -0.17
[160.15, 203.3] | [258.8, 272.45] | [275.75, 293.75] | 0.01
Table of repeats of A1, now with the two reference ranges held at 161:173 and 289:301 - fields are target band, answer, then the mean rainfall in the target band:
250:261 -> 0.33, 16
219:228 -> -0.11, 23.9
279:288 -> 0.02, 21.5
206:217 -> -0.11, 23.9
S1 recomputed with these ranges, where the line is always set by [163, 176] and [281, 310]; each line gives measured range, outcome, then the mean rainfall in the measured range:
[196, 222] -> -0.140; 23.9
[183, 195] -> -0.107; 22.9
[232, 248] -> 0.122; 19.1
